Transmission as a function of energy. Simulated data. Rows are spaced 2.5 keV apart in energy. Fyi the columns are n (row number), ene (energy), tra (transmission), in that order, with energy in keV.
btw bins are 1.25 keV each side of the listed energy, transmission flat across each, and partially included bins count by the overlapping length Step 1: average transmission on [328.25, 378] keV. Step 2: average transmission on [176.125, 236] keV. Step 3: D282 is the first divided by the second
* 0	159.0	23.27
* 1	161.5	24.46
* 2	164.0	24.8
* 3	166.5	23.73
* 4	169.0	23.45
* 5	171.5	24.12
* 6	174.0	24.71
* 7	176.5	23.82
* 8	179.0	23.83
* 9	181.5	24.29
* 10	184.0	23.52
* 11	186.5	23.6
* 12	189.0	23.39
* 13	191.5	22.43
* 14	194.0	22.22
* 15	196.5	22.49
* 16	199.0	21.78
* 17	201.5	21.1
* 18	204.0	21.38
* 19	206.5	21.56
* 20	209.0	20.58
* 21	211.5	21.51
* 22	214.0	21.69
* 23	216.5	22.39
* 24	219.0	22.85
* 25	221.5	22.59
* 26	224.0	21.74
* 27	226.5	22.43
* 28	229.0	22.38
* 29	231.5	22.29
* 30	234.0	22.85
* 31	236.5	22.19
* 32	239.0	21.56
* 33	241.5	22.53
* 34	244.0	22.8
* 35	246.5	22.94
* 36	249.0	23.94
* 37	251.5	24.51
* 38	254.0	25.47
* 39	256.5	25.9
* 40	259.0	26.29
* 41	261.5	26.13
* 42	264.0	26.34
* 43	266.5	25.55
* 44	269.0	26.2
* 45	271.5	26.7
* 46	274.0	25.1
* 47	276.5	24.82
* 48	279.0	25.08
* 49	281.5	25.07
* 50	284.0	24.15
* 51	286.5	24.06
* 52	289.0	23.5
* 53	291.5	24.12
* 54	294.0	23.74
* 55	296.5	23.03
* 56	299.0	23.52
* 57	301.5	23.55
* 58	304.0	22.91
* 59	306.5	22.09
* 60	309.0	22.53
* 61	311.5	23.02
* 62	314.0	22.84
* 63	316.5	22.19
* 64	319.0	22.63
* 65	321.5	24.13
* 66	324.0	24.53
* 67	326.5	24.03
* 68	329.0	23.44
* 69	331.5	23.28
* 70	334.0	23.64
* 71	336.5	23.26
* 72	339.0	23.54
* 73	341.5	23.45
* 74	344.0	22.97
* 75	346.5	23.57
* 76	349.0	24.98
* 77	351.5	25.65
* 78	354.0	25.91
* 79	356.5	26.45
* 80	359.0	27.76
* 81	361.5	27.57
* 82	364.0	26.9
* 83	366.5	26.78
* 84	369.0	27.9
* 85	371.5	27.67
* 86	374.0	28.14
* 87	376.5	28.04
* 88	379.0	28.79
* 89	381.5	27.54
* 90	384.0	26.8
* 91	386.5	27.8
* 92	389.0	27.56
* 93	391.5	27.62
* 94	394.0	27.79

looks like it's 1.14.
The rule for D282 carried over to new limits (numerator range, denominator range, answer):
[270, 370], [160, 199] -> 1.03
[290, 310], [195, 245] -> 1.05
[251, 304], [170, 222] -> 1.10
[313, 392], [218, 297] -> 1.06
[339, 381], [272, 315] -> 1.11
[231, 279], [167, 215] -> 1.08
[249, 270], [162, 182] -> 1.07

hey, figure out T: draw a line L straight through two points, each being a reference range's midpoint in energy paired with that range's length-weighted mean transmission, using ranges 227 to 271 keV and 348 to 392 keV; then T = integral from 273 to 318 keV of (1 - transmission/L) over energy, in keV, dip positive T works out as 3.0 keV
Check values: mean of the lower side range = 24.1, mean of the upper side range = 27.2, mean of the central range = 23.6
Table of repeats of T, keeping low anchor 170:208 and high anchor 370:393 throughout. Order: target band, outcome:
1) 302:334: 3.7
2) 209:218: 0.7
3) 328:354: 2.8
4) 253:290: -0.5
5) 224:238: 1.0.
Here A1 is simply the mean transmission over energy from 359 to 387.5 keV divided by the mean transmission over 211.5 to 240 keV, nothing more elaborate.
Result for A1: 1.24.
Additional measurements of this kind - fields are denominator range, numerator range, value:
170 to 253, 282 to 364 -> 1.06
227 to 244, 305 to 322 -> 1.02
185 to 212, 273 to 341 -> 1.07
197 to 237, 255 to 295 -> 1.15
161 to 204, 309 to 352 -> 1.01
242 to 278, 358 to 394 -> 1.10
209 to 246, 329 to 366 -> 1.12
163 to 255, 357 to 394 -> 1.21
